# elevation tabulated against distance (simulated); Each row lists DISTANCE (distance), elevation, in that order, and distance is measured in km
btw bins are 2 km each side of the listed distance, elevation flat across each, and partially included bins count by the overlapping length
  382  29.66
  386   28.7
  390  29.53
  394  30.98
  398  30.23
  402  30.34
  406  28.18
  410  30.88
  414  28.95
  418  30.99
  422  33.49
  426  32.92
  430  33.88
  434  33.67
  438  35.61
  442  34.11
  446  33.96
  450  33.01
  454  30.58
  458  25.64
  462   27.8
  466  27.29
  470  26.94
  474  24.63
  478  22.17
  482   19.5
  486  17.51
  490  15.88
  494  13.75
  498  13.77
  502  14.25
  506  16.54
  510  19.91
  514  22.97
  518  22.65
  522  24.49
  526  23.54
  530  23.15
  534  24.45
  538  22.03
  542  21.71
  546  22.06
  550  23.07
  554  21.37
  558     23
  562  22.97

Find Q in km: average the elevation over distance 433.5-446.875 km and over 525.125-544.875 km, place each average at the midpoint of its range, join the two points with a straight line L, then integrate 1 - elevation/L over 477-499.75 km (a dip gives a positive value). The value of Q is 9.34 km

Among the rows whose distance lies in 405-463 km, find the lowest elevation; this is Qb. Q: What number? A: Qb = 25.64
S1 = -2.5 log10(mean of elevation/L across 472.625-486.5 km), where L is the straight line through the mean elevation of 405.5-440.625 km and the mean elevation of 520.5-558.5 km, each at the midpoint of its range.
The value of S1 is 0.294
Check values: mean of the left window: 32.3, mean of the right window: 22.9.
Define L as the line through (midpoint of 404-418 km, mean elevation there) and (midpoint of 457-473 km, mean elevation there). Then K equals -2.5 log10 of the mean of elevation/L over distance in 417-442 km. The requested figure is -0.17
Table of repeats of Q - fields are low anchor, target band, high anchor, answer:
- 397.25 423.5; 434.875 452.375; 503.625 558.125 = -3.7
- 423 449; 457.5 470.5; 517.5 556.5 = 1.6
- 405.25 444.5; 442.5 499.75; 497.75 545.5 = 7.0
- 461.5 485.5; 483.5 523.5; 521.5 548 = 9.2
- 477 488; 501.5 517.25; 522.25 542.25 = 1.8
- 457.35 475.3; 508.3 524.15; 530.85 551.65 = 0.9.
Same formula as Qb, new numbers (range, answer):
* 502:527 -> 14.25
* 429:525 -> 13.75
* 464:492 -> 15.88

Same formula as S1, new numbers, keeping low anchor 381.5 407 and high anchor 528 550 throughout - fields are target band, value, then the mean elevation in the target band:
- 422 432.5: -0.19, 33.4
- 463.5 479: 0.02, 25.5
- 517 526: -0.01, 23.7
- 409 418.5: -0.05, 30.1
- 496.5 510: 0.48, 15.6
